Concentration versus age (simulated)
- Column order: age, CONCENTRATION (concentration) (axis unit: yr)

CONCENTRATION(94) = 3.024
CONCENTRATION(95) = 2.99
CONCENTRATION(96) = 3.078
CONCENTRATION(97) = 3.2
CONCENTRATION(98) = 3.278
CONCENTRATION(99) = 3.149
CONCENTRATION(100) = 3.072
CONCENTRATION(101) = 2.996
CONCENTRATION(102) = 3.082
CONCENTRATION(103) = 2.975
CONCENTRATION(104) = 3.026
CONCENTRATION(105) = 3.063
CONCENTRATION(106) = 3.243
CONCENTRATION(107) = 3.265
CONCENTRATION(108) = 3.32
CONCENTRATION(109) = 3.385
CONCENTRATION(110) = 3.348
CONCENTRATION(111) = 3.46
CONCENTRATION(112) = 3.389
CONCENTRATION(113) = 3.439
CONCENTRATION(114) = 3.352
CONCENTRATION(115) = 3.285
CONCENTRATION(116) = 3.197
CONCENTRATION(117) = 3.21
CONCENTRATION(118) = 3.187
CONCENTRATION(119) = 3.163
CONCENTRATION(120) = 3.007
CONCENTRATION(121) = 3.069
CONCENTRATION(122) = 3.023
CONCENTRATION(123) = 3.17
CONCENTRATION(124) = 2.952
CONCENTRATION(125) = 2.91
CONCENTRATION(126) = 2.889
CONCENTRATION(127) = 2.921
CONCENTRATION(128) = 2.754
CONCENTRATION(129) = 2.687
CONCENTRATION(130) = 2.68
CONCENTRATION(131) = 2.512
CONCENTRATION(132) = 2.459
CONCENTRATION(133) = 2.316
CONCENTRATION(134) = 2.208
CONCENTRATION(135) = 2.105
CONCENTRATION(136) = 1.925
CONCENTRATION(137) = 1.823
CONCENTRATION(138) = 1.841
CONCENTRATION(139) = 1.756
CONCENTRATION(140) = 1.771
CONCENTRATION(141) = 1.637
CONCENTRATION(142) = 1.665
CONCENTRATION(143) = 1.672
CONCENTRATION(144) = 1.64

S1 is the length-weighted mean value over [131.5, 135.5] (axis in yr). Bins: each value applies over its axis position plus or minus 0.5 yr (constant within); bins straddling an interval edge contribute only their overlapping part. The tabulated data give 2.27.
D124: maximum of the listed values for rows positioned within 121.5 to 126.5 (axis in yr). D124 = 3.17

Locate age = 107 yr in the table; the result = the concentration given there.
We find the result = 3.265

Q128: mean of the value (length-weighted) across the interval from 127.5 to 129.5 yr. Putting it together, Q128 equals 2.72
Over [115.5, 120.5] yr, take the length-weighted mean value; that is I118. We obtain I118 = 3.15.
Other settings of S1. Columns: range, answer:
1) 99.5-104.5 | 3.03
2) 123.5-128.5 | 2.89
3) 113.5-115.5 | 3.32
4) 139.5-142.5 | 1.69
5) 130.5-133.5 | 2.43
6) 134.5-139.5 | 1.89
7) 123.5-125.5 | 2.93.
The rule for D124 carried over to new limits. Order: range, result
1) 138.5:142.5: 1.771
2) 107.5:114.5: 3.46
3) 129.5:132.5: 2.68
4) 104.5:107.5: 3.265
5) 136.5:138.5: 1.841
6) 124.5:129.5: 2.921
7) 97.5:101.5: 3.278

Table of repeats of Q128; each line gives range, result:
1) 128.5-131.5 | 2.63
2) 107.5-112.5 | 3.38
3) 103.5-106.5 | 3.11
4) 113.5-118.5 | 3.25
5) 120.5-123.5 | 3.09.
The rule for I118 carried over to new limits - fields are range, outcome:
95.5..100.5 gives 3.16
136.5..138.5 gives 1.83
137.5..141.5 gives 1.75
